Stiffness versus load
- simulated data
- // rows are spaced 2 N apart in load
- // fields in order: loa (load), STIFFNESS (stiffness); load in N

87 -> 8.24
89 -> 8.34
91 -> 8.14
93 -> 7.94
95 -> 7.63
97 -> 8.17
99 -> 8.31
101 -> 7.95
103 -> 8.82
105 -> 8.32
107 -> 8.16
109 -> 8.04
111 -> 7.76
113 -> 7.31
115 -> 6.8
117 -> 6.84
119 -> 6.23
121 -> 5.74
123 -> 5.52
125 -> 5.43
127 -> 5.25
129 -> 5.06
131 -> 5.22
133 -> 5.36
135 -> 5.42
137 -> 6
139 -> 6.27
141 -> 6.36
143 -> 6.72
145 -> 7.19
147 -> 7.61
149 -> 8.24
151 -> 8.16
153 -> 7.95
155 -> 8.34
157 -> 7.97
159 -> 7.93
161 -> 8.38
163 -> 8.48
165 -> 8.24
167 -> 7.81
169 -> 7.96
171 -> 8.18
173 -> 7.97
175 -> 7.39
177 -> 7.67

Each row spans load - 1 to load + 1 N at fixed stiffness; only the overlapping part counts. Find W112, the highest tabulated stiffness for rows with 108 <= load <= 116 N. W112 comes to 8.04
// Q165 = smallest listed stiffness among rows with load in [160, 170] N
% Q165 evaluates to 7.81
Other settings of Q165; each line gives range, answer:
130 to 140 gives 5.22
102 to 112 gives 7.76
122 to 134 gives 5.06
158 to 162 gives 7.93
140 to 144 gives 6.36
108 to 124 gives 5.52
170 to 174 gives 7.97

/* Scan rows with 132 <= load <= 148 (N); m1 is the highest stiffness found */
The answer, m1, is 7.61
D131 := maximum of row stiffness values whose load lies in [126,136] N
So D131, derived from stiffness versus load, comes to 5.42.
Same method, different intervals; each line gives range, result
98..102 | 8.31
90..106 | 8.82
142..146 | 7.19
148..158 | 8.34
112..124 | 7.31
